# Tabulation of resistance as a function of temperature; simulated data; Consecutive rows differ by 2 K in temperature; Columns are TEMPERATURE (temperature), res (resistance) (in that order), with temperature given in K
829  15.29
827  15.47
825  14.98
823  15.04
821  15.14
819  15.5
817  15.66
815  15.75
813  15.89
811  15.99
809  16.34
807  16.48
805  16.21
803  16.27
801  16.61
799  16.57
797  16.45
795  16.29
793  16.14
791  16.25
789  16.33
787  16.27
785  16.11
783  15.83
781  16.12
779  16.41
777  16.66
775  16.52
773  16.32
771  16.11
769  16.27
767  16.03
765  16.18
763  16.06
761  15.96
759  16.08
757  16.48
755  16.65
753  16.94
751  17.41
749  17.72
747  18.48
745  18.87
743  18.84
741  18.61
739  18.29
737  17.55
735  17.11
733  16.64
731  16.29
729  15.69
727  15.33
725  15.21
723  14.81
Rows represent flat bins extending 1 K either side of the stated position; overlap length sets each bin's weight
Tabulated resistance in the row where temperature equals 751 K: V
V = 17.41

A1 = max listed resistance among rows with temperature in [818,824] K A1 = 15.5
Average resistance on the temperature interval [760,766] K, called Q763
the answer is 16.1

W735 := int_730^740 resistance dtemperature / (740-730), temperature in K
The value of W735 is 17.2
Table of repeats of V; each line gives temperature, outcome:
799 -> 16.57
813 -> 15.89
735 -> 17.11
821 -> 15.14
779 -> 16.41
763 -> 16.06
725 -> 15.21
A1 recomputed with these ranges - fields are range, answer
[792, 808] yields 16.61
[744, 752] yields 18.87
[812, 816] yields 15.89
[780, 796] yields 16.33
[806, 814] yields 16.48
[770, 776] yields 16.52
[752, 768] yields 16.94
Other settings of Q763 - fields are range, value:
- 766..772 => 16.1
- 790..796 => 16.2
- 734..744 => 18.1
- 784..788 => 16.2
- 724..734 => 15.8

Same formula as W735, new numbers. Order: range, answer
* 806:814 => 16.2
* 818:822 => 15.3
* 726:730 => 15.5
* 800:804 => 16.4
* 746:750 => 18.1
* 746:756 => 17.4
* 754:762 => 16.3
